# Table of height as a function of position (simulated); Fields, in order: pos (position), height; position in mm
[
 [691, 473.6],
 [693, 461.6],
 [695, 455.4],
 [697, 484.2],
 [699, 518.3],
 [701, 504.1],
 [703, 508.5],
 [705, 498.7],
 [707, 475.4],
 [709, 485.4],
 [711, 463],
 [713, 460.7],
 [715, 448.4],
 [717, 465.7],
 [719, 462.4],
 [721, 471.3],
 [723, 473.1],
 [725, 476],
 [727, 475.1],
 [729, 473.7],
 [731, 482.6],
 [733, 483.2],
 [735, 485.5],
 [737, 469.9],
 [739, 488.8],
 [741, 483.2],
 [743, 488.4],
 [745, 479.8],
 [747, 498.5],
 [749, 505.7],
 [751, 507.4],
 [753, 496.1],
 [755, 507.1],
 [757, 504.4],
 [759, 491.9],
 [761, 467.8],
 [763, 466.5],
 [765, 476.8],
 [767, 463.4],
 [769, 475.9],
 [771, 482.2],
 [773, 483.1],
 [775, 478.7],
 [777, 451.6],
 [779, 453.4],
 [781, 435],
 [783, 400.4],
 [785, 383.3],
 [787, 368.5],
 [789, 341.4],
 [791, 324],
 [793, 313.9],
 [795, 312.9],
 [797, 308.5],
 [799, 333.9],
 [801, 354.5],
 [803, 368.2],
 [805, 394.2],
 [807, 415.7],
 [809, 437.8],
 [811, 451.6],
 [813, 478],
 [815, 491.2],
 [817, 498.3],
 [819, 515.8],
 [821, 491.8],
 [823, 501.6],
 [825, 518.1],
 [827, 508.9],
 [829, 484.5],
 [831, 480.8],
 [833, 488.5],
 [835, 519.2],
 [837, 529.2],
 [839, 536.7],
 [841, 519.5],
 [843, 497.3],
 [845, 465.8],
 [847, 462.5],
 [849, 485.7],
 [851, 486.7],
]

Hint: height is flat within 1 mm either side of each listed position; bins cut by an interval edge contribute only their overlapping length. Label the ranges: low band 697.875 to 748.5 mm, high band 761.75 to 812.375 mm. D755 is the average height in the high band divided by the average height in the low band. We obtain 0.85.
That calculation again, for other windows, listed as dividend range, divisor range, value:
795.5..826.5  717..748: 0.91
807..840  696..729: 1.03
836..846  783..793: 1.44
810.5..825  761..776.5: 1.04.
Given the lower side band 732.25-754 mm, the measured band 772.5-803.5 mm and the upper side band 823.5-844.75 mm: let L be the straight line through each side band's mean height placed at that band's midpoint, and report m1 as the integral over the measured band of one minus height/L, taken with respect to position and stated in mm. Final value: 7.3 mm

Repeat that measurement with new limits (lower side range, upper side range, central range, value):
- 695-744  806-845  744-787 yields 1.38 mm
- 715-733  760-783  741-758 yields -1.09 mm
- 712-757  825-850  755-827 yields 8.29 mm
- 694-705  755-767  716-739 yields 0.65 mm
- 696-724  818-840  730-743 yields 0.09 mm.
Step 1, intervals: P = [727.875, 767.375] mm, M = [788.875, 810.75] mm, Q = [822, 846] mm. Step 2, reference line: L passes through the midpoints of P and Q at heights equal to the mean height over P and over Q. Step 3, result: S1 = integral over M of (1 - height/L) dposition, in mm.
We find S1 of 6.1 mm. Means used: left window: 486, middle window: 359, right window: 504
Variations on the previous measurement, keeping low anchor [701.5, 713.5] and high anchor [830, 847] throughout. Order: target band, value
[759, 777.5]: 0.7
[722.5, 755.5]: 0.1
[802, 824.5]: 1.8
